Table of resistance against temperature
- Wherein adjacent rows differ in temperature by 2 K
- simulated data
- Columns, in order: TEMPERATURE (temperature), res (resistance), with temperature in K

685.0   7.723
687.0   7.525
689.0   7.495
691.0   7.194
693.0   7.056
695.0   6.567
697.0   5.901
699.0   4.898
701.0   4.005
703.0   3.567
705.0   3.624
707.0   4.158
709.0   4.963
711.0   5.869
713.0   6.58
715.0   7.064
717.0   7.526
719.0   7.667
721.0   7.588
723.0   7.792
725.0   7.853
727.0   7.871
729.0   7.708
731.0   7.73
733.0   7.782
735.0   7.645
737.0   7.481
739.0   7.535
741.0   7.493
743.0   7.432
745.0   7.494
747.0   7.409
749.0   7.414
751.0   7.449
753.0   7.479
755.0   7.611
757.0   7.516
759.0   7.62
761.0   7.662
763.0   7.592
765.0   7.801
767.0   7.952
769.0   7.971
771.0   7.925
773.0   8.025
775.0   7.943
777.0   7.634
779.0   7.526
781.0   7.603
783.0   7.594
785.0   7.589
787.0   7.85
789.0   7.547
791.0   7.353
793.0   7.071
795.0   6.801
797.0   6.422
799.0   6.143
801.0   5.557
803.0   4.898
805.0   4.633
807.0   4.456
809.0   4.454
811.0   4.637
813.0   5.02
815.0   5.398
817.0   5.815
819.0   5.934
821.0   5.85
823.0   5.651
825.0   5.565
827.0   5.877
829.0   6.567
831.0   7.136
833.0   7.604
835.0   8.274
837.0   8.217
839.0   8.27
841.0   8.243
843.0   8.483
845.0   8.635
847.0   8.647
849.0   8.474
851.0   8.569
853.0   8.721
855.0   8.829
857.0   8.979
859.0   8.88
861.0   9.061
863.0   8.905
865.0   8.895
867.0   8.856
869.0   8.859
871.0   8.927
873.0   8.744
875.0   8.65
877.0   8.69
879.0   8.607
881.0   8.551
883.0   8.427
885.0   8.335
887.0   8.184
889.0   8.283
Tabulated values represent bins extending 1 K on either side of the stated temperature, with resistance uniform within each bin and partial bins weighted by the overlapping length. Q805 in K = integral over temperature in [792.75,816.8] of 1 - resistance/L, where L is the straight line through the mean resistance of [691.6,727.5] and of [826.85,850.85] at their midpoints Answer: 6.6 K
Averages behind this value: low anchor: 6.13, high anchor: 7.96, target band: 5.42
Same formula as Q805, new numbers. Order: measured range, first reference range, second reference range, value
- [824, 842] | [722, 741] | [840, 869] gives 2.63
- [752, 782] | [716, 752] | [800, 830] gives -4.71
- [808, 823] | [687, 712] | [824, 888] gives 4.48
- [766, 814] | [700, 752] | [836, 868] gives 6.31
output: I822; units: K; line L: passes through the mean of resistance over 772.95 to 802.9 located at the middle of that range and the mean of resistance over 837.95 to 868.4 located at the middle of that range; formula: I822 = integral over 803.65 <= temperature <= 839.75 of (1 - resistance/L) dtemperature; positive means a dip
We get 8.8 K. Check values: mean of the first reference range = 7.15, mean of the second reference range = 8.7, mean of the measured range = 6.05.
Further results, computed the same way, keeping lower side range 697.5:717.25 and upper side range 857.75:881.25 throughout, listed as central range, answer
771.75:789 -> -2.3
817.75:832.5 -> 3.2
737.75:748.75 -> -2.8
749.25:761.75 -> -2.6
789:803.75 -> 1.5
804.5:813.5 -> 3.4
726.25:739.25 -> -4.4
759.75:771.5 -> -2.4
